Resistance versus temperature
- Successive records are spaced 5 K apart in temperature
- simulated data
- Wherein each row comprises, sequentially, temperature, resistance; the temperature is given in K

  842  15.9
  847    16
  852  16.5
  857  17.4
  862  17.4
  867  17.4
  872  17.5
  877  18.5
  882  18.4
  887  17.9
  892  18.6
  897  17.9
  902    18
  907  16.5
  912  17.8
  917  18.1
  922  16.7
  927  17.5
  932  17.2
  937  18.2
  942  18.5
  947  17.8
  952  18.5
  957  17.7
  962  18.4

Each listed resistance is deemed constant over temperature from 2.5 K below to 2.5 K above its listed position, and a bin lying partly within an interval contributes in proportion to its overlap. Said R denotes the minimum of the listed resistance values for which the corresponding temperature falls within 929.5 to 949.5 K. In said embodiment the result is 17.2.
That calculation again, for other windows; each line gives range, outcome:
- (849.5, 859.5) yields 16.5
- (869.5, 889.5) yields 17.5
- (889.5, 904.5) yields 17.9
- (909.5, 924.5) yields 16.7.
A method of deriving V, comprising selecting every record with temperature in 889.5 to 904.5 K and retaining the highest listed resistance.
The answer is 18.6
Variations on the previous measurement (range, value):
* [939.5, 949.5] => 18.5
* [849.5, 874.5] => 17.5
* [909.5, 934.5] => 18.1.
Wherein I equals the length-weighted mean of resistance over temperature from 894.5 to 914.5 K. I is 17.6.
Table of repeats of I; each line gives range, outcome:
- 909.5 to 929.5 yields 17.5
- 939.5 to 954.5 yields 18.3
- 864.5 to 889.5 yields 17.9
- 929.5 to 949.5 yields 17.9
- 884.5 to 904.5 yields 18.1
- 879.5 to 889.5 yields 18.1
